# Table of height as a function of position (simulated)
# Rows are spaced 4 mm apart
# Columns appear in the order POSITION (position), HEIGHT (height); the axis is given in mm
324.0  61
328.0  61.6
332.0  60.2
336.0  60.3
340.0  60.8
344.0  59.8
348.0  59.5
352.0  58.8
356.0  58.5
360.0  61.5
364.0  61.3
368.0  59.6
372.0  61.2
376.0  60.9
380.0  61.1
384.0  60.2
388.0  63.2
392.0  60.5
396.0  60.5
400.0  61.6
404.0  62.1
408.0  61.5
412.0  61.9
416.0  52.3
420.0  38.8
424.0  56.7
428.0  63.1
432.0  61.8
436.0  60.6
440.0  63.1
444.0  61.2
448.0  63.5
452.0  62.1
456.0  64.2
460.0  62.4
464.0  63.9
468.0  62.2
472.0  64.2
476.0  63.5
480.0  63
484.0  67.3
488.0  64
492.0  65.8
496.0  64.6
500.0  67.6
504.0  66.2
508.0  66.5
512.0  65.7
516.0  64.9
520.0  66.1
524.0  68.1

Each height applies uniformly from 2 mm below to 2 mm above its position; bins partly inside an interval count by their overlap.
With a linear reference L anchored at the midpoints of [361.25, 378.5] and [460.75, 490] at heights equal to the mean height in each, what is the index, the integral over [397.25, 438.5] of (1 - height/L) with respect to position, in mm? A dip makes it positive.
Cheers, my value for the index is 2.70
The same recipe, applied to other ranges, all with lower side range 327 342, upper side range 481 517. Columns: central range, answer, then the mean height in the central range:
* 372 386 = 0.3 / 60.8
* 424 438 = 0.6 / 61.1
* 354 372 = 0.4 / 60.3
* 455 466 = 0.2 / 63.4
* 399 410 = 0.2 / 61.7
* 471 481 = 0.2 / 63.6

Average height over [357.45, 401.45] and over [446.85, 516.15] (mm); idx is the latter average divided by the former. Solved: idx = 1.06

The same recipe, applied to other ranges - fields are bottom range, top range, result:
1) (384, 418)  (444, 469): 1.04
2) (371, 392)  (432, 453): 1.01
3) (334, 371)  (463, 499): 1.07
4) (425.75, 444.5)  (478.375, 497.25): 1.05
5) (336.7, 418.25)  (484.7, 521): 1.09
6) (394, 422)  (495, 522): 1.16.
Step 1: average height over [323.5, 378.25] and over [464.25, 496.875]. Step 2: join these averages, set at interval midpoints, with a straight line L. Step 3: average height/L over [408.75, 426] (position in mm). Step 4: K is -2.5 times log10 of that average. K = 0.17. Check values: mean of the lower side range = 60.3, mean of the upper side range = 64.3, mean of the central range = 53.1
